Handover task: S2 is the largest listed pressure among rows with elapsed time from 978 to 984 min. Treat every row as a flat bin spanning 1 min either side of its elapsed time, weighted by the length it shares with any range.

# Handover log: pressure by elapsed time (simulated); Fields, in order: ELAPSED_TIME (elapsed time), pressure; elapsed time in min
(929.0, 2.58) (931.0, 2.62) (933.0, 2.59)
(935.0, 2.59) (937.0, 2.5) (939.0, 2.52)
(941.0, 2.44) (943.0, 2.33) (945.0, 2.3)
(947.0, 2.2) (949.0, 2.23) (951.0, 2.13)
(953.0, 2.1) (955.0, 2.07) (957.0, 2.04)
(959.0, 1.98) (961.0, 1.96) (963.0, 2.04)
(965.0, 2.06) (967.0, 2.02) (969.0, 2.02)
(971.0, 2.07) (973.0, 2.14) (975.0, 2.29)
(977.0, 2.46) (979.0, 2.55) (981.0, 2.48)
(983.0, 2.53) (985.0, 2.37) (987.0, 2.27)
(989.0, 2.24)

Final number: 2.55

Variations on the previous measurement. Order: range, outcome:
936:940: 2.52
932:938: 2.59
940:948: 2.44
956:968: 2.06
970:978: 2.46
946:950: 2.23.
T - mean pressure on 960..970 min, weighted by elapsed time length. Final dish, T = 2.02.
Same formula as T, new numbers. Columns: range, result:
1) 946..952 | 2.19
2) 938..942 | 2.48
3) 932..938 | 2.56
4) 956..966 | 2.02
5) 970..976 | 2.17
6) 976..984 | 2.5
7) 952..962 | 2.03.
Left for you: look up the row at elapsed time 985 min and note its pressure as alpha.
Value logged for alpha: 2.37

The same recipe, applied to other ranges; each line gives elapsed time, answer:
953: 2.1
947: 2.2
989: 2.24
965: 2.06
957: 2.04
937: 2.5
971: 2.07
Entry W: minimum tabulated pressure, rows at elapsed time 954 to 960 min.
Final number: 1.98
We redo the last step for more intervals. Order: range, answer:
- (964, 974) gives 2.02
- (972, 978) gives 2.14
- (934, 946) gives 2.3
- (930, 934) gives 2.59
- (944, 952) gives 2.13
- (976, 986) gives 2.37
